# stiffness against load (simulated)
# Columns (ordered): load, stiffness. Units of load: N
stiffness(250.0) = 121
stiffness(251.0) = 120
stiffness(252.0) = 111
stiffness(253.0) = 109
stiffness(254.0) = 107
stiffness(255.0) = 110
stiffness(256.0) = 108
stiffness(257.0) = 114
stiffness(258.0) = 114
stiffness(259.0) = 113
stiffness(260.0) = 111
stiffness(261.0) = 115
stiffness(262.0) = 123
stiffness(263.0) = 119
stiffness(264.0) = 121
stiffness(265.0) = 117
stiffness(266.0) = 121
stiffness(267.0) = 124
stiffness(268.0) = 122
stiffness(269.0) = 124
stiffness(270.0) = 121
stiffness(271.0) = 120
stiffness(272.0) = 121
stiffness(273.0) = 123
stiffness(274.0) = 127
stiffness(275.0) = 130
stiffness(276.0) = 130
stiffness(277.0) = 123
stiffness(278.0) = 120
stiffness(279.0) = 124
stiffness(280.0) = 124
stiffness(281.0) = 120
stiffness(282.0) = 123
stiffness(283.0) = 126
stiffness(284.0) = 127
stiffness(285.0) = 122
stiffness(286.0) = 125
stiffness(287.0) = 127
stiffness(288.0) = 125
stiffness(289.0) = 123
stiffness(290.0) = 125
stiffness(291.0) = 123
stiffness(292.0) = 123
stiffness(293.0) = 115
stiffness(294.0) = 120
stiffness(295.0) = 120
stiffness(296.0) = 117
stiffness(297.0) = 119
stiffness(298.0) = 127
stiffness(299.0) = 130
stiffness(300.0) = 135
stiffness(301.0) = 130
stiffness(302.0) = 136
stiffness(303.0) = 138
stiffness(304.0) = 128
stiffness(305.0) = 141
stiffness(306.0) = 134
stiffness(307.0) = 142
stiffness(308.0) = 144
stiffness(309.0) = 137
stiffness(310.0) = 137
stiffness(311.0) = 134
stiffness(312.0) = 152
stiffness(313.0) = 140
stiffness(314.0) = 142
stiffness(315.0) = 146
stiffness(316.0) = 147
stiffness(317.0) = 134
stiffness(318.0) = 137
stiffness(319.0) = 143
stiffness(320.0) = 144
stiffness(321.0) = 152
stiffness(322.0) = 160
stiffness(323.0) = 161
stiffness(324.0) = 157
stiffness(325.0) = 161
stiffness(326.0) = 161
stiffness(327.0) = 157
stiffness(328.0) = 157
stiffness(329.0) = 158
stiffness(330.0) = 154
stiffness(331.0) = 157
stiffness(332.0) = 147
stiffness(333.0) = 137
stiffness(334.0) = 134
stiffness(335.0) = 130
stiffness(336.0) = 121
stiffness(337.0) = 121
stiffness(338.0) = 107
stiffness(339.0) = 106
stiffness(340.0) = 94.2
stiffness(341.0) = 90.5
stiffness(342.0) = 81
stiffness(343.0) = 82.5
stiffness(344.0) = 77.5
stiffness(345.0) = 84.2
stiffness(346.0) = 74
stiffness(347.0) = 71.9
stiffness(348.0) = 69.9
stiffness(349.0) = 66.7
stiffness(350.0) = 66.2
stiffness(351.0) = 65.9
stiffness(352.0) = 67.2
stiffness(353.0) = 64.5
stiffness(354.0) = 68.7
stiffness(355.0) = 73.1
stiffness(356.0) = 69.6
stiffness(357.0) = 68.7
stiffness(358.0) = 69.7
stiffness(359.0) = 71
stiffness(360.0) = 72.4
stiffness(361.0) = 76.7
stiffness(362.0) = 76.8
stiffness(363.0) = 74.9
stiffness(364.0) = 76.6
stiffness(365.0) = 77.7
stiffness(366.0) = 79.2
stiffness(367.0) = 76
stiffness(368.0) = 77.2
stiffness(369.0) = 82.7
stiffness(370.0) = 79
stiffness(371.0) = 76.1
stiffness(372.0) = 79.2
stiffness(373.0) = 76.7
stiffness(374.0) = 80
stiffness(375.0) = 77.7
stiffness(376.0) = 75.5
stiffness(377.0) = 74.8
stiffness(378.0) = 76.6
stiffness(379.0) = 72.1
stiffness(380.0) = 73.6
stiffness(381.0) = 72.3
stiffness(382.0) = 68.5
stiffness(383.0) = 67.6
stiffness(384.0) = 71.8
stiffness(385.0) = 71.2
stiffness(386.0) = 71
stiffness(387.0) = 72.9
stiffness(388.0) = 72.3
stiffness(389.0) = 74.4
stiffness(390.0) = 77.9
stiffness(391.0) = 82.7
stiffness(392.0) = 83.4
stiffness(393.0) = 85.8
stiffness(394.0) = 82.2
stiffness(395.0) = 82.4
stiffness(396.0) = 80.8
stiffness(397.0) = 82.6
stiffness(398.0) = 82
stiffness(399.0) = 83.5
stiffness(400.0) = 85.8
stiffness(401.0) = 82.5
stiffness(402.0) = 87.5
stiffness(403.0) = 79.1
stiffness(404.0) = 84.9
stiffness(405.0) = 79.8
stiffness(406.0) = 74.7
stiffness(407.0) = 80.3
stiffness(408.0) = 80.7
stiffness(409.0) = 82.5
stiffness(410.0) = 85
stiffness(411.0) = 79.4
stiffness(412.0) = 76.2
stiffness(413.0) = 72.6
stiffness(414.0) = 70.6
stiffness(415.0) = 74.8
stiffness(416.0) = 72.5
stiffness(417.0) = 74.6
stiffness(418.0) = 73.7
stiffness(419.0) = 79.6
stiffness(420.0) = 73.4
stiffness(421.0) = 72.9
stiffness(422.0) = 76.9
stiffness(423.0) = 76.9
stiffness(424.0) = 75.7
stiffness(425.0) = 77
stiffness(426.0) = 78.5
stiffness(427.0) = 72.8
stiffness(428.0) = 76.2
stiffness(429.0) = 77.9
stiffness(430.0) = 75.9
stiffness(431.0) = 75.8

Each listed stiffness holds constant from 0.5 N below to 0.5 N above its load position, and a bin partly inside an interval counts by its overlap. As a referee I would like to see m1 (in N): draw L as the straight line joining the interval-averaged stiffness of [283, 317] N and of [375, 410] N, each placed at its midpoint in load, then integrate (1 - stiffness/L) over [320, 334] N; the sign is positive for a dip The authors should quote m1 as -4.6 N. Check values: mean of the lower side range 131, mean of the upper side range 78.2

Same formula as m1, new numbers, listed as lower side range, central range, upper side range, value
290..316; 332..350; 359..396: 1.24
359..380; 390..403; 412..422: -1.35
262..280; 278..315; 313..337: 1.35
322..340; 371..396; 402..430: 6.27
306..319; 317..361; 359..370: 0.59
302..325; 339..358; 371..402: 6.29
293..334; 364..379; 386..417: 3.44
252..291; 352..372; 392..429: 4.08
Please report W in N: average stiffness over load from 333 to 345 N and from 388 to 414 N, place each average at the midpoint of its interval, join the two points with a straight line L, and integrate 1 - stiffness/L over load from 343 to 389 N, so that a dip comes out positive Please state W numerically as 9.9 N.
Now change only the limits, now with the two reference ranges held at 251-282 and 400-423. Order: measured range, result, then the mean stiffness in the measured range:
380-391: 1.7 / 72.5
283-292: -0.9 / 125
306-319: -4.3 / 141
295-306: -2.1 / 130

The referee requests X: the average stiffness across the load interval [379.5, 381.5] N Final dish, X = 72.9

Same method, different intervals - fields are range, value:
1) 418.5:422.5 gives 75.7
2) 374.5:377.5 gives 76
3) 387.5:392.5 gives 78.1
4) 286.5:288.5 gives 126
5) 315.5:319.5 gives 140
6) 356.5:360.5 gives 70.5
